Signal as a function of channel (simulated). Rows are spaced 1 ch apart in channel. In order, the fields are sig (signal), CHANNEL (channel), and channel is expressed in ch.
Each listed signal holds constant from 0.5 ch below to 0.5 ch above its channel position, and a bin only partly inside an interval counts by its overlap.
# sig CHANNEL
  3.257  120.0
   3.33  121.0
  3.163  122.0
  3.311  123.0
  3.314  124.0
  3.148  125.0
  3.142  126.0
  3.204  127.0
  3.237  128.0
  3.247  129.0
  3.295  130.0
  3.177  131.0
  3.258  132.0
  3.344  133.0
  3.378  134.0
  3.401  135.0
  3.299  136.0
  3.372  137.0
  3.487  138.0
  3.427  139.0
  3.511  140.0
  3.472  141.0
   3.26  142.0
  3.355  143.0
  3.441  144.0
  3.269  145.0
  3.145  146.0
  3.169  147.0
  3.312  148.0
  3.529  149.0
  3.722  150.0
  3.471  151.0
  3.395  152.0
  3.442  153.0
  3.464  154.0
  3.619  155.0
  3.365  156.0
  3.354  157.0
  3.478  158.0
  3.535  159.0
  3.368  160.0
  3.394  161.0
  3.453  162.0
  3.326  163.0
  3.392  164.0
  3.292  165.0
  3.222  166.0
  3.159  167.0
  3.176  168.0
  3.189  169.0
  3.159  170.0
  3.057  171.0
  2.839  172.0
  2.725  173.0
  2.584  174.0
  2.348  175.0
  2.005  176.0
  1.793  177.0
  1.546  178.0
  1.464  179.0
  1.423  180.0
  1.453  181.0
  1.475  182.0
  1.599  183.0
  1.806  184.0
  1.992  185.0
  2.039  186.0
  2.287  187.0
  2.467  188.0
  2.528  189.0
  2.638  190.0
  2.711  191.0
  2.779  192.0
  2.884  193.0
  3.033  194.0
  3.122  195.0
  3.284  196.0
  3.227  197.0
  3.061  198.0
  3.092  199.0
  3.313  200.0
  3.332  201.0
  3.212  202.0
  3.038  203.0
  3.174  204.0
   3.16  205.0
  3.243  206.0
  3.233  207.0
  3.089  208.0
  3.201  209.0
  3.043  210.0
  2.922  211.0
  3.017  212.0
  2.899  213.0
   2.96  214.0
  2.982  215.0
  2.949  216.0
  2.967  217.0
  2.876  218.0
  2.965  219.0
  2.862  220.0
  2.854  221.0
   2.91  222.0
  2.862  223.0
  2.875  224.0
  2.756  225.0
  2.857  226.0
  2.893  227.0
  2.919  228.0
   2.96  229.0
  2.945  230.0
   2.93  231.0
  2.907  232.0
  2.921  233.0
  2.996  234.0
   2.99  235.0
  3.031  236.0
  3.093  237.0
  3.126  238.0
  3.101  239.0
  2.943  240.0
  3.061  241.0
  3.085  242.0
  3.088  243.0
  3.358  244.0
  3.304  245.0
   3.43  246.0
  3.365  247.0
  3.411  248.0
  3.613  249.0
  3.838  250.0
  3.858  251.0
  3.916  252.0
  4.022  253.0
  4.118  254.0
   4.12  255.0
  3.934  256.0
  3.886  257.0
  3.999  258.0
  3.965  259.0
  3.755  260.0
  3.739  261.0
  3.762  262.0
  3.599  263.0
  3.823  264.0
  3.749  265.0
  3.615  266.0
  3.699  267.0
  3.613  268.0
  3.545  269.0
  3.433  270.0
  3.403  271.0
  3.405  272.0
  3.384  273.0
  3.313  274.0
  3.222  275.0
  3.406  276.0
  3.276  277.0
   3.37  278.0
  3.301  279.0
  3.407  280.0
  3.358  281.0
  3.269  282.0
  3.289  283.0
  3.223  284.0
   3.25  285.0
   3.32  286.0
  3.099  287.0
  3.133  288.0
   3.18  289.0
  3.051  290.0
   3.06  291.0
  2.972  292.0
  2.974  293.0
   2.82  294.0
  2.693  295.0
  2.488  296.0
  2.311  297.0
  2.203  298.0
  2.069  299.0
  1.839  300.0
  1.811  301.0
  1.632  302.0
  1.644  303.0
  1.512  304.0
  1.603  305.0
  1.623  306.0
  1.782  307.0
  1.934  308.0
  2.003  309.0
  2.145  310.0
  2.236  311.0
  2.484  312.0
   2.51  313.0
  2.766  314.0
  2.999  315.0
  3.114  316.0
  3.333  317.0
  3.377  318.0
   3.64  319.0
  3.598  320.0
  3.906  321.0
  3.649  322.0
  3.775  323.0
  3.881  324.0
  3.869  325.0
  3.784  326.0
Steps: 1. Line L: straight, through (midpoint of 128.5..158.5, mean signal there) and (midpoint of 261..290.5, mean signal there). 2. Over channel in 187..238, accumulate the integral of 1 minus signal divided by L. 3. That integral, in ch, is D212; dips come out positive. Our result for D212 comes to 6.3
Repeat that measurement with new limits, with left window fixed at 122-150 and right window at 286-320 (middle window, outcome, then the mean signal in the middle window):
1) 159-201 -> 5.9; 2.67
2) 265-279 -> -4.1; 3.44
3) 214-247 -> -1.6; 3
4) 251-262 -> -4.8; 3.93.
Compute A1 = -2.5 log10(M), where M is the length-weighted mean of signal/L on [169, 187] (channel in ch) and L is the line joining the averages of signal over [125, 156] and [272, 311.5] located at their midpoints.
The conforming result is 0.45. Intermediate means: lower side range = 3.36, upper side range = 2.68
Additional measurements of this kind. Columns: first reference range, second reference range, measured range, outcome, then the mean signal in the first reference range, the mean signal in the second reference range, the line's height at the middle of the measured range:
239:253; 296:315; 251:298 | -0.229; 3.42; 2.04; 2.76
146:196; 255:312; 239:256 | -0.201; 2.82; 2.99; 2.93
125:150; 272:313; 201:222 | -0.007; 3.33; 2.67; 3.02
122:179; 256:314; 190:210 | 0.000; 3.19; 2.96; 3.1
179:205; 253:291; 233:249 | -0.003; 2.59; 3.51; 3.16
